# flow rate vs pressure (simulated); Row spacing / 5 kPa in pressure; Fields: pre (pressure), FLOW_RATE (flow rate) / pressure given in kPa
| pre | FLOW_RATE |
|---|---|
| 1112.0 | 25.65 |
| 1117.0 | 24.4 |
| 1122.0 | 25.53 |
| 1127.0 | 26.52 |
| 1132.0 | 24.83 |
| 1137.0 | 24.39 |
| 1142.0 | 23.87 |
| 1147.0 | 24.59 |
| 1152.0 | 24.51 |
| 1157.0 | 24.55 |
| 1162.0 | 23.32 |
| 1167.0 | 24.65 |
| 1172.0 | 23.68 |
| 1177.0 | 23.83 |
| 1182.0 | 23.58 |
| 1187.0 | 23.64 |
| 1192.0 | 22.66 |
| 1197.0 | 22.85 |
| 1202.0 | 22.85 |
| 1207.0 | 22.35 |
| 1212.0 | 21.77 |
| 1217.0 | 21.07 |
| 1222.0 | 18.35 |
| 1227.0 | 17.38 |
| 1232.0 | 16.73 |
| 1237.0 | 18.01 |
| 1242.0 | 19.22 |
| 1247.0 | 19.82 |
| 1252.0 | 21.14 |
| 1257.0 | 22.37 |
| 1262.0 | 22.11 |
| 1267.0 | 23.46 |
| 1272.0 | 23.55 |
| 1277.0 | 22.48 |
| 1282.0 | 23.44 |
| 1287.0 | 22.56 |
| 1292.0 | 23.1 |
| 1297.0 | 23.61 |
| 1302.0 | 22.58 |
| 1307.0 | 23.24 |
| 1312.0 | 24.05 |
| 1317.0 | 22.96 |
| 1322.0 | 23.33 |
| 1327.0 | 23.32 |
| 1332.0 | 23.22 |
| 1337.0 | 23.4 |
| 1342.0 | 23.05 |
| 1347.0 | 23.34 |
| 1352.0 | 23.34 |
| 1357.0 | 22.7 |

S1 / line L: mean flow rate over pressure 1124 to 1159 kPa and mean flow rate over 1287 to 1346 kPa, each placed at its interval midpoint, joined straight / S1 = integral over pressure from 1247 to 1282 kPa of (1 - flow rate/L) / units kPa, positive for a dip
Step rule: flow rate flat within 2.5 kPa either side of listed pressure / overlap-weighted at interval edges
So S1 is 1.9 kPa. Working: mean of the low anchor 24.8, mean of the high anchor 23.2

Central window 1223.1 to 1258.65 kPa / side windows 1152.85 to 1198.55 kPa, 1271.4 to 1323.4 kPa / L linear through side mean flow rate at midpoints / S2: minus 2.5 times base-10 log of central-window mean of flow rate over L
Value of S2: 0.22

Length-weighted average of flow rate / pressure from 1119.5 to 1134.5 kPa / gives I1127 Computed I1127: 25.6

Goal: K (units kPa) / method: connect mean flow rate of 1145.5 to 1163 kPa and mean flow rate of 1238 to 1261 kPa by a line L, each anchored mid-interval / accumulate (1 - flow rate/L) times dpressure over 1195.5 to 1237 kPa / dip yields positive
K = 3.2 kPa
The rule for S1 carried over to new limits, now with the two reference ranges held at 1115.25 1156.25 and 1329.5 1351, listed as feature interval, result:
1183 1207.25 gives 1.4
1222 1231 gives 2.5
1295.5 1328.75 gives 0.3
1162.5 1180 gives 0.4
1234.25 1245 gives 2.4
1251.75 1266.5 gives 1.0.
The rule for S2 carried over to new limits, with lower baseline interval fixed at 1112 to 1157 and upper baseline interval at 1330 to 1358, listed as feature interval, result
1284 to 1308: 0.026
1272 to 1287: 0.033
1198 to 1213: 0.087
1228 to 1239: 0.356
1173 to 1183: 0.036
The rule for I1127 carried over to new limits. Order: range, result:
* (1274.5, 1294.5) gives 22.9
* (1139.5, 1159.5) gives 24.4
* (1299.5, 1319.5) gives 23.2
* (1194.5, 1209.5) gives 22.7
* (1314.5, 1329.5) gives 23.2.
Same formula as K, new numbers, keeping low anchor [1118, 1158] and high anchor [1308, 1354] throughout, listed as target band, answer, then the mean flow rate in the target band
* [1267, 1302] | 0.87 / 23.1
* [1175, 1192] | 0.66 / 23.5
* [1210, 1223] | 1.96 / 20.6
